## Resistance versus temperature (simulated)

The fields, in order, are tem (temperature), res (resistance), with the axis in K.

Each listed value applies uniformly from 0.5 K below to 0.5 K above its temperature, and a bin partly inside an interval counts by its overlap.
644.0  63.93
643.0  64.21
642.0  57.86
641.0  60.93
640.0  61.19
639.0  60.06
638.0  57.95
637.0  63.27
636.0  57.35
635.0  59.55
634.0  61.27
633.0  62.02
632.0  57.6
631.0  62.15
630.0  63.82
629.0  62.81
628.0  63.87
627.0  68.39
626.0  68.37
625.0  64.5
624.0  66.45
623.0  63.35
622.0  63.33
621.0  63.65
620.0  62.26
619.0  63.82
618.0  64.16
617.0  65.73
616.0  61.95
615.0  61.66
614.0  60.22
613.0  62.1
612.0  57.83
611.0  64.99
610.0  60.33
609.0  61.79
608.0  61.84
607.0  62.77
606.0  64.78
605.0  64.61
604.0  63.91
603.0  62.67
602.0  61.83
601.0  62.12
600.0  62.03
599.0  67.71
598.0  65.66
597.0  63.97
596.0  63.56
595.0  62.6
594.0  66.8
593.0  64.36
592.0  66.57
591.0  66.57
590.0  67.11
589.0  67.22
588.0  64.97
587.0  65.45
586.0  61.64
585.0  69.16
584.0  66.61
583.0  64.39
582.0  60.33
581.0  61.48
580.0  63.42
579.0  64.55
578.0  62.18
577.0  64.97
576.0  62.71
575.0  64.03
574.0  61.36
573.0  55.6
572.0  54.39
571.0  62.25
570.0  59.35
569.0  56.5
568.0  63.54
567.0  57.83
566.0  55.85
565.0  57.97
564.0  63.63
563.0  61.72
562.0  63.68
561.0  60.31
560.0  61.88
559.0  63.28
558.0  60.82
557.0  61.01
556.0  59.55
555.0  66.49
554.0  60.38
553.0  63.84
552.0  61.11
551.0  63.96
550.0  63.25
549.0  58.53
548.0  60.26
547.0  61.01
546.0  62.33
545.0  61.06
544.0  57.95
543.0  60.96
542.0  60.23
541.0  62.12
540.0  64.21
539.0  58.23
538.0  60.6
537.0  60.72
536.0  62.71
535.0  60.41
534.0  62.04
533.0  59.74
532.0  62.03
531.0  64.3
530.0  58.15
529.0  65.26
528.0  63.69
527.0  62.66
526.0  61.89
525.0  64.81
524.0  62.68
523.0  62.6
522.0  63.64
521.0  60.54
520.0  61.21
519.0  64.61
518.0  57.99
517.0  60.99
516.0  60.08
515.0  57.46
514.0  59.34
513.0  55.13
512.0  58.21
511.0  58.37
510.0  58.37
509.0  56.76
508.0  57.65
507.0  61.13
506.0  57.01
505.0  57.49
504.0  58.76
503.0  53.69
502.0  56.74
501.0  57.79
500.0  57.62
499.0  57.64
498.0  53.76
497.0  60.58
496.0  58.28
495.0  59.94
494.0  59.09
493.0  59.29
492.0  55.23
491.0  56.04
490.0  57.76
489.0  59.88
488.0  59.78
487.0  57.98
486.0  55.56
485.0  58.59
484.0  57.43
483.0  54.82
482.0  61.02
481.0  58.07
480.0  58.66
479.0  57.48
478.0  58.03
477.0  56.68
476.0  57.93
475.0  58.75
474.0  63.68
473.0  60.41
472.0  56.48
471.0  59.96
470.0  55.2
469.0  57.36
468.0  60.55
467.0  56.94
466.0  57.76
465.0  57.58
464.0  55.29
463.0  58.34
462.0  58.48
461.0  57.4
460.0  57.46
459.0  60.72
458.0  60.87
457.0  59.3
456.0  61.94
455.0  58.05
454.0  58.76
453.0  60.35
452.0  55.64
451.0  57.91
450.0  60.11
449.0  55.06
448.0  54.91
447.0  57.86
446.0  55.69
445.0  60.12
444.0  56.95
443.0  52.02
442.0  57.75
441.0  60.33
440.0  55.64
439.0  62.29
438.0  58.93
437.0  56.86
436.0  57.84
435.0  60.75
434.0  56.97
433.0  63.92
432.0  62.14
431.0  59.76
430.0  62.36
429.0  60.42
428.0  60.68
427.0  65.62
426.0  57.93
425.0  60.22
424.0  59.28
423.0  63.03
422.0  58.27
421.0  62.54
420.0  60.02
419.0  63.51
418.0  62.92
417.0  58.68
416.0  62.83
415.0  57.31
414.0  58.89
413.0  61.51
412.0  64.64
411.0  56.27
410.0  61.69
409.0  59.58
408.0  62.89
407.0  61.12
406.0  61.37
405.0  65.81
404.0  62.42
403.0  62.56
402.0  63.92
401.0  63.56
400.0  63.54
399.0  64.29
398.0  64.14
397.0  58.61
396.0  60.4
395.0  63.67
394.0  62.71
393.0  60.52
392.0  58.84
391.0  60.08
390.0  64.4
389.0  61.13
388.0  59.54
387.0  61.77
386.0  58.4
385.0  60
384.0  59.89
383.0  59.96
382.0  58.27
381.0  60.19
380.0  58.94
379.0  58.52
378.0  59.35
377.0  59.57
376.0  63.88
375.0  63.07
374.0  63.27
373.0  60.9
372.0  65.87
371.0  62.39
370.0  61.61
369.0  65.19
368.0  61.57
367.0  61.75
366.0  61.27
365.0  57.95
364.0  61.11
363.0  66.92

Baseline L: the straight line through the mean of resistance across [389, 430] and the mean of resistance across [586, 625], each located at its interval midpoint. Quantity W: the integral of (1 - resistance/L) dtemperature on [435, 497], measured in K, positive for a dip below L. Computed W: 4.0 K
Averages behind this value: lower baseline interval 61.5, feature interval 58.2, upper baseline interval 63.7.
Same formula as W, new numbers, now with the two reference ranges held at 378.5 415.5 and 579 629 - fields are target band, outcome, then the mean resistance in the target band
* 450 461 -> 0.5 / 59.1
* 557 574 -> 0.9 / 60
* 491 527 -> 2.1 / 59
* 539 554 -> 0.4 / 61.3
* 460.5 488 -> 1.8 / 58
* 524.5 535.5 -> 0.1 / 62.3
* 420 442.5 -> 0.5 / 60.2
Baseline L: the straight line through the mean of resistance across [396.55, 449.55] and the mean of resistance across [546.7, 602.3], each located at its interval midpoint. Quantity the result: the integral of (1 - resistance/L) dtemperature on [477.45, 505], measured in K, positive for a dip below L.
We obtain 1.6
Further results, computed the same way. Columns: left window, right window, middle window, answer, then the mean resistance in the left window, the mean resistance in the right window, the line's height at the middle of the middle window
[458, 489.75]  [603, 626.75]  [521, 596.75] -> -1.14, 58.2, 63.3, 61.3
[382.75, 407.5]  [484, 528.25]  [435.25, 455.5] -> 0.94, 61.7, 59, 60.5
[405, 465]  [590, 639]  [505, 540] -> 0.38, 59.5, 63.2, 61.3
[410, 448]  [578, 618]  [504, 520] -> 0.76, 59.8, 63.8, 61.7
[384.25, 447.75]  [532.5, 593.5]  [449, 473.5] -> 1.06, 60.6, 62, 61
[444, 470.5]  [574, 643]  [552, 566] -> -0.02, 58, 63.2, 61.5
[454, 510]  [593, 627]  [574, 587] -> -0.31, 58.1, 63.5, 62.3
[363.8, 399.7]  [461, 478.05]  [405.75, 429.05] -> -0.35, 61.2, 58.2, 60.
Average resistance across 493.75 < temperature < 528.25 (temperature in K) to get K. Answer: 59.3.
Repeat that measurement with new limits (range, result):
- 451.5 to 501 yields 58.2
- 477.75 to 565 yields 60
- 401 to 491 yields 59.3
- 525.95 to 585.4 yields 61.6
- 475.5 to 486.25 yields 57.7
